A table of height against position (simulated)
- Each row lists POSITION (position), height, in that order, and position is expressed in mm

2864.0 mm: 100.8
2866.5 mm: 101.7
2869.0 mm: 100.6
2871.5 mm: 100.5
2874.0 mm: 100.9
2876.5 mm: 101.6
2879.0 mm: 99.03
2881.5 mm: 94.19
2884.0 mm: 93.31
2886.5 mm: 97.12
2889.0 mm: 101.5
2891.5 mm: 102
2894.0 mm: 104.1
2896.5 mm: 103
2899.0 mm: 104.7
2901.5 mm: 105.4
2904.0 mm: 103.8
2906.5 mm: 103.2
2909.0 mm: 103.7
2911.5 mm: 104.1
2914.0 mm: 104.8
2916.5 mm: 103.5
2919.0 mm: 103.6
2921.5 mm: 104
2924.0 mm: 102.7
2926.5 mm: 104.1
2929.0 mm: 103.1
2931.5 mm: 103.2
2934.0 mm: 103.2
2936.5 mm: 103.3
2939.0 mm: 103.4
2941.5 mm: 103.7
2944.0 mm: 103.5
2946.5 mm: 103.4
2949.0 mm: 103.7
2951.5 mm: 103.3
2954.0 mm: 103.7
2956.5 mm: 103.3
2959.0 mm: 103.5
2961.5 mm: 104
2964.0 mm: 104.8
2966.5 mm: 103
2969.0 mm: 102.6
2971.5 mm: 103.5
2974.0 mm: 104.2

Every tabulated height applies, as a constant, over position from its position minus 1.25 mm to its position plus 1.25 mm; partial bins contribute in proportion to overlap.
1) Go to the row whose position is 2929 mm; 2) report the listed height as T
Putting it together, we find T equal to 103.1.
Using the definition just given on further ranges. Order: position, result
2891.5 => 102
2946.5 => 103.4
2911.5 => 104.1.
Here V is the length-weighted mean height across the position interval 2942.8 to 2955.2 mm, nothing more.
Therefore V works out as 104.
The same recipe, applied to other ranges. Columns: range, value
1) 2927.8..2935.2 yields 103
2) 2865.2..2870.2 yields 101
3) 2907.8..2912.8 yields 104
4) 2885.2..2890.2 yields 99.2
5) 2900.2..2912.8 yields 104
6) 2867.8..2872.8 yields 101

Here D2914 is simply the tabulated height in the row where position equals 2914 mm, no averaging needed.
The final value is 104.8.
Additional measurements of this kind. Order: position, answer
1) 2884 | 93.31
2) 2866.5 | 101.7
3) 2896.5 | 103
